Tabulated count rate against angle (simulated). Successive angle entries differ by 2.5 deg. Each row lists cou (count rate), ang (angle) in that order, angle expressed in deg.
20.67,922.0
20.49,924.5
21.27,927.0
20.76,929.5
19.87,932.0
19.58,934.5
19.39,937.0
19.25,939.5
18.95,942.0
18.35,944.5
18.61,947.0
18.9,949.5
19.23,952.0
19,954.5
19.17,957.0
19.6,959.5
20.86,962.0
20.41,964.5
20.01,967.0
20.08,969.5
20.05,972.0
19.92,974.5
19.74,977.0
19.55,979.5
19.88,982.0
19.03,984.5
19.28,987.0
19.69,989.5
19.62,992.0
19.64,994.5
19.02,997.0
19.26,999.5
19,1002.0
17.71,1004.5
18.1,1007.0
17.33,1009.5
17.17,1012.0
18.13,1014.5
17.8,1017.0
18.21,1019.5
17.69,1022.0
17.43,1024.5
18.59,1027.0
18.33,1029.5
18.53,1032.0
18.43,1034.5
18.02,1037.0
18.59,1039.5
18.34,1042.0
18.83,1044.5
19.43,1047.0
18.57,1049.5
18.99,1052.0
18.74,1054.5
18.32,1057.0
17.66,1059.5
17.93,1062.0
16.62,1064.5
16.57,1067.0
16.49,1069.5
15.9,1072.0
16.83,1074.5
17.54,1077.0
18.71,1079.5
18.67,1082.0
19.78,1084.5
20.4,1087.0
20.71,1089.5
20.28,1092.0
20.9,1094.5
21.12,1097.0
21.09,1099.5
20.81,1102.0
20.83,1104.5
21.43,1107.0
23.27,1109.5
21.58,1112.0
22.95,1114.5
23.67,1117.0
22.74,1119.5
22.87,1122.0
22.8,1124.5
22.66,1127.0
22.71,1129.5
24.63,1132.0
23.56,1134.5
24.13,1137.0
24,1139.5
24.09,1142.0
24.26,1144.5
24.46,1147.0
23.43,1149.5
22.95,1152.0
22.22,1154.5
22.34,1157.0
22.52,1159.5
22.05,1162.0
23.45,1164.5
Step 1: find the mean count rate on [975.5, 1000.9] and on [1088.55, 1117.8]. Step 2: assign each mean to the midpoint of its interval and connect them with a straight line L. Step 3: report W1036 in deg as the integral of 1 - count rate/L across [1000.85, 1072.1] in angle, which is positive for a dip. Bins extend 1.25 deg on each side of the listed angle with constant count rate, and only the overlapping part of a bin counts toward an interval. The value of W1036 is 8.1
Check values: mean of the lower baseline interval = 19.5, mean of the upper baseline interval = 21.5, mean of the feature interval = 18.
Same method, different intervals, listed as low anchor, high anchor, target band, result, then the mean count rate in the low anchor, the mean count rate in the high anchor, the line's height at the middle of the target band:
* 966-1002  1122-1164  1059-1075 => 3.5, 19.6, 23.3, 21.5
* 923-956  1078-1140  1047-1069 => 3.3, 19.5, 21.8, 21.1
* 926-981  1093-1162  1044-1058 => 1.7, 19.7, 22.7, 21.4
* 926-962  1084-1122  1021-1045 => 2.7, 19.5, 21.5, 20.6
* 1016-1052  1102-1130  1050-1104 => 4.5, 18.4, 22.4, 20.5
